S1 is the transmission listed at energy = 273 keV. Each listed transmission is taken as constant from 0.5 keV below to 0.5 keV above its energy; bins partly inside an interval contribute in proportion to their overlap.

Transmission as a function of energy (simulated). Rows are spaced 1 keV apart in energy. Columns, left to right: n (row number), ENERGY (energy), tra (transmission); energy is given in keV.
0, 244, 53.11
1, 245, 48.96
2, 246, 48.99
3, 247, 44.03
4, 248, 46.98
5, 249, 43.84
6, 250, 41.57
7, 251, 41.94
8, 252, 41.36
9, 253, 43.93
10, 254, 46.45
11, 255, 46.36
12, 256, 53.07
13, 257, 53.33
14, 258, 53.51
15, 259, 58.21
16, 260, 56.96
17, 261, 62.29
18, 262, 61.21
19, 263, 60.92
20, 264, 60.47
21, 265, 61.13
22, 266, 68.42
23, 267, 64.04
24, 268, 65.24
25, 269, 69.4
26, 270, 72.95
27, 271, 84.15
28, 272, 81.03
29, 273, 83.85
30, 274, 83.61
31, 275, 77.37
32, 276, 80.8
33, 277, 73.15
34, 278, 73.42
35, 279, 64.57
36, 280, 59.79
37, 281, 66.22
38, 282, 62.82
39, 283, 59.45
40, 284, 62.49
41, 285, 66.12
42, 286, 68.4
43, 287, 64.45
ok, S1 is 83.85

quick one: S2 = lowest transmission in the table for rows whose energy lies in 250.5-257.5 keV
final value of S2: 41.36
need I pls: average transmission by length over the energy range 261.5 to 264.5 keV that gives 60.9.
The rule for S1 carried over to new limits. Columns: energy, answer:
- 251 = 41.94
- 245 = 48.96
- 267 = 64.04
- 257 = 53.33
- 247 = 44.03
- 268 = 65.24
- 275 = 77.37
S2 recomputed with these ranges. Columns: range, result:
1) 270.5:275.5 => 77.37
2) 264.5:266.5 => 61.13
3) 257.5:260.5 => 53.51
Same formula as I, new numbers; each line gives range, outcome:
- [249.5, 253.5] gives 42.2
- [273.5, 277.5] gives 78.7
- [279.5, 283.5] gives 62.1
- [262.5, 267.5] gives 63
